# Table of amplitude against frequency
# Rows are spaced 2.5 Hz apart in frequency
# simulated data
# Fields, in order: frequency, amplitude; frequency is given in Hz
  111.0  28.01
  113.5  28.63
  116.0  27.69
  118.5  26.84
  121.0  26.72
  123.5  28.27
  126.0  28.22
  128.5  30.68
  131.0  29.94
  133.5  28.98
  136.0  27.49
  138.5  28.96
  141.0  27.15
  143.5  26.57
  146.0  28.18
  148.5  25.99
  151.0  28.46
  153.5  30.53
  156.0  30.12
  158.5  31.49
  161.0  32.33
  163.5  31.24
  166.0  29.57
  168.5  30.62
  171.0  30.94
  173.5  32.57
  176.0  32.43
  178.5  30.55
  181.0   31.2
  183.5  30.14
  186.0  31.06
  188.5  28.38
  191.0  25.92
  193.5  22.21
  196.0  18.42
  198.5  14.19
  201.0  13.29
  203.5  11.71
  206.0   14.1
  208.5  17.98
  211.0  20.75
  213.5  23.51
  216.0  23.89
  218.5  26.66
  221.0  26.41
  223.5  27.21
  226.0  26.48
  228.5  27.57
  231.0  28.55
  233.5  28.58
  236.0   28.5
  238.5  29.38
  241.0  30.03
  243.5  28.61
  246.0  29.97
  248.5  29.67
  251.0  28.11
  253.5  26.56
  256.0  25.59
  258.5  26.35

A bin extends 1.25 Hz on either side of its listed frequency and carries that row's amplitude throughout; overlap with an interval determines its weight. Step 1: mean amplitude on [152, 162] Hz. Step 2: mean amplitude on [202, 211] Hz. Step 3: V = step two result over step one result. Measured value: 0.50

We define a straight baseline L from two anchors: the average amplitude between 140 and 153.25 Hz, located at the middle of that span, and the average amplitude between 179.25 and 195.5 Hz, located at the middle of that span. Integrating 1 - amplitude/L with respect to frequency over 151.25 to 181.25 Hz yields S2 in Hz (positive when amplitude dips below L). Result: -3.7 Hz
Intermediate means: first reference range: 27.5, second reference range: 27.8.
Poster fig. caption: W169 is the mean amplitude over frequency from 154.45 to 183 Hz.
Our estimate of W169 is 31.2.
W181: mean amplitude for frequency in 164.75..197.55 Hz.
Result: 28.6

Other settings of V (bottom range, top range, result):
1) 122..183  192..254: 0.81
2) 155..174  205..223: 0.72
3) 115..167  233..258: 0.99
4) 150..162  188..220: 0.65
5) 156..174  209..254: 0.87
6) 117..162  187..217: 0.68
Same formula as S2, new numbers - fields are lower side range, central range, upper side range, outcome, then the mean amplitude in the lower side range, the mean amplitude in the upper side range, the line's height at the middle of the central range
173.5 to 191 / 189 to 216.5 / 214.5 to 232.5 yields 9.3 Hz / 30.4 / 26.7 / 28.6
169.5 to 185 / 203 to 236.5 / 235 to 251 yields 6.8 Hz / 31.3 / 29.3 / 30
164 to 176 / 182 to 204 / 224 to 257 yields 5.9 Hz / 31.1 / 28.3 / 30.2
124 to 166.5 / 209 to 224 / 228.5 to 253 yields 2.4 Hz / 29.1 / 28.9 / 29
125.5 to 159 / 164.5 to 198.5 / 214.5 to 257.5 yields 0.1 Hz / 28.7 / 27.7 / 28.3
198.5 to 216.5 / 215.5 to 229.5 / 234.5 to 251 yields -2.6 Hz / 17.4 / 29.3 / 22.4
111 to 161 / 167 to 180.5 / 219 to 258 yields -1.4 Hz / 28.6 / 28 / 28.4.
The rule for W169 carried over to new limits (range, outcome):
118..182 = 29.5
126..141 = 29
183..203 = 22.3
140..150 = 27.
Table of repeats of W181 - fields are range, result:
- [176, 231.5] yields 23.8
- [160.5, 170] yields 30.8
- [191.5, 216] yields 17.9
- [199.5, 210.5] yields 14.7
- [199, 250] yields 24.5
